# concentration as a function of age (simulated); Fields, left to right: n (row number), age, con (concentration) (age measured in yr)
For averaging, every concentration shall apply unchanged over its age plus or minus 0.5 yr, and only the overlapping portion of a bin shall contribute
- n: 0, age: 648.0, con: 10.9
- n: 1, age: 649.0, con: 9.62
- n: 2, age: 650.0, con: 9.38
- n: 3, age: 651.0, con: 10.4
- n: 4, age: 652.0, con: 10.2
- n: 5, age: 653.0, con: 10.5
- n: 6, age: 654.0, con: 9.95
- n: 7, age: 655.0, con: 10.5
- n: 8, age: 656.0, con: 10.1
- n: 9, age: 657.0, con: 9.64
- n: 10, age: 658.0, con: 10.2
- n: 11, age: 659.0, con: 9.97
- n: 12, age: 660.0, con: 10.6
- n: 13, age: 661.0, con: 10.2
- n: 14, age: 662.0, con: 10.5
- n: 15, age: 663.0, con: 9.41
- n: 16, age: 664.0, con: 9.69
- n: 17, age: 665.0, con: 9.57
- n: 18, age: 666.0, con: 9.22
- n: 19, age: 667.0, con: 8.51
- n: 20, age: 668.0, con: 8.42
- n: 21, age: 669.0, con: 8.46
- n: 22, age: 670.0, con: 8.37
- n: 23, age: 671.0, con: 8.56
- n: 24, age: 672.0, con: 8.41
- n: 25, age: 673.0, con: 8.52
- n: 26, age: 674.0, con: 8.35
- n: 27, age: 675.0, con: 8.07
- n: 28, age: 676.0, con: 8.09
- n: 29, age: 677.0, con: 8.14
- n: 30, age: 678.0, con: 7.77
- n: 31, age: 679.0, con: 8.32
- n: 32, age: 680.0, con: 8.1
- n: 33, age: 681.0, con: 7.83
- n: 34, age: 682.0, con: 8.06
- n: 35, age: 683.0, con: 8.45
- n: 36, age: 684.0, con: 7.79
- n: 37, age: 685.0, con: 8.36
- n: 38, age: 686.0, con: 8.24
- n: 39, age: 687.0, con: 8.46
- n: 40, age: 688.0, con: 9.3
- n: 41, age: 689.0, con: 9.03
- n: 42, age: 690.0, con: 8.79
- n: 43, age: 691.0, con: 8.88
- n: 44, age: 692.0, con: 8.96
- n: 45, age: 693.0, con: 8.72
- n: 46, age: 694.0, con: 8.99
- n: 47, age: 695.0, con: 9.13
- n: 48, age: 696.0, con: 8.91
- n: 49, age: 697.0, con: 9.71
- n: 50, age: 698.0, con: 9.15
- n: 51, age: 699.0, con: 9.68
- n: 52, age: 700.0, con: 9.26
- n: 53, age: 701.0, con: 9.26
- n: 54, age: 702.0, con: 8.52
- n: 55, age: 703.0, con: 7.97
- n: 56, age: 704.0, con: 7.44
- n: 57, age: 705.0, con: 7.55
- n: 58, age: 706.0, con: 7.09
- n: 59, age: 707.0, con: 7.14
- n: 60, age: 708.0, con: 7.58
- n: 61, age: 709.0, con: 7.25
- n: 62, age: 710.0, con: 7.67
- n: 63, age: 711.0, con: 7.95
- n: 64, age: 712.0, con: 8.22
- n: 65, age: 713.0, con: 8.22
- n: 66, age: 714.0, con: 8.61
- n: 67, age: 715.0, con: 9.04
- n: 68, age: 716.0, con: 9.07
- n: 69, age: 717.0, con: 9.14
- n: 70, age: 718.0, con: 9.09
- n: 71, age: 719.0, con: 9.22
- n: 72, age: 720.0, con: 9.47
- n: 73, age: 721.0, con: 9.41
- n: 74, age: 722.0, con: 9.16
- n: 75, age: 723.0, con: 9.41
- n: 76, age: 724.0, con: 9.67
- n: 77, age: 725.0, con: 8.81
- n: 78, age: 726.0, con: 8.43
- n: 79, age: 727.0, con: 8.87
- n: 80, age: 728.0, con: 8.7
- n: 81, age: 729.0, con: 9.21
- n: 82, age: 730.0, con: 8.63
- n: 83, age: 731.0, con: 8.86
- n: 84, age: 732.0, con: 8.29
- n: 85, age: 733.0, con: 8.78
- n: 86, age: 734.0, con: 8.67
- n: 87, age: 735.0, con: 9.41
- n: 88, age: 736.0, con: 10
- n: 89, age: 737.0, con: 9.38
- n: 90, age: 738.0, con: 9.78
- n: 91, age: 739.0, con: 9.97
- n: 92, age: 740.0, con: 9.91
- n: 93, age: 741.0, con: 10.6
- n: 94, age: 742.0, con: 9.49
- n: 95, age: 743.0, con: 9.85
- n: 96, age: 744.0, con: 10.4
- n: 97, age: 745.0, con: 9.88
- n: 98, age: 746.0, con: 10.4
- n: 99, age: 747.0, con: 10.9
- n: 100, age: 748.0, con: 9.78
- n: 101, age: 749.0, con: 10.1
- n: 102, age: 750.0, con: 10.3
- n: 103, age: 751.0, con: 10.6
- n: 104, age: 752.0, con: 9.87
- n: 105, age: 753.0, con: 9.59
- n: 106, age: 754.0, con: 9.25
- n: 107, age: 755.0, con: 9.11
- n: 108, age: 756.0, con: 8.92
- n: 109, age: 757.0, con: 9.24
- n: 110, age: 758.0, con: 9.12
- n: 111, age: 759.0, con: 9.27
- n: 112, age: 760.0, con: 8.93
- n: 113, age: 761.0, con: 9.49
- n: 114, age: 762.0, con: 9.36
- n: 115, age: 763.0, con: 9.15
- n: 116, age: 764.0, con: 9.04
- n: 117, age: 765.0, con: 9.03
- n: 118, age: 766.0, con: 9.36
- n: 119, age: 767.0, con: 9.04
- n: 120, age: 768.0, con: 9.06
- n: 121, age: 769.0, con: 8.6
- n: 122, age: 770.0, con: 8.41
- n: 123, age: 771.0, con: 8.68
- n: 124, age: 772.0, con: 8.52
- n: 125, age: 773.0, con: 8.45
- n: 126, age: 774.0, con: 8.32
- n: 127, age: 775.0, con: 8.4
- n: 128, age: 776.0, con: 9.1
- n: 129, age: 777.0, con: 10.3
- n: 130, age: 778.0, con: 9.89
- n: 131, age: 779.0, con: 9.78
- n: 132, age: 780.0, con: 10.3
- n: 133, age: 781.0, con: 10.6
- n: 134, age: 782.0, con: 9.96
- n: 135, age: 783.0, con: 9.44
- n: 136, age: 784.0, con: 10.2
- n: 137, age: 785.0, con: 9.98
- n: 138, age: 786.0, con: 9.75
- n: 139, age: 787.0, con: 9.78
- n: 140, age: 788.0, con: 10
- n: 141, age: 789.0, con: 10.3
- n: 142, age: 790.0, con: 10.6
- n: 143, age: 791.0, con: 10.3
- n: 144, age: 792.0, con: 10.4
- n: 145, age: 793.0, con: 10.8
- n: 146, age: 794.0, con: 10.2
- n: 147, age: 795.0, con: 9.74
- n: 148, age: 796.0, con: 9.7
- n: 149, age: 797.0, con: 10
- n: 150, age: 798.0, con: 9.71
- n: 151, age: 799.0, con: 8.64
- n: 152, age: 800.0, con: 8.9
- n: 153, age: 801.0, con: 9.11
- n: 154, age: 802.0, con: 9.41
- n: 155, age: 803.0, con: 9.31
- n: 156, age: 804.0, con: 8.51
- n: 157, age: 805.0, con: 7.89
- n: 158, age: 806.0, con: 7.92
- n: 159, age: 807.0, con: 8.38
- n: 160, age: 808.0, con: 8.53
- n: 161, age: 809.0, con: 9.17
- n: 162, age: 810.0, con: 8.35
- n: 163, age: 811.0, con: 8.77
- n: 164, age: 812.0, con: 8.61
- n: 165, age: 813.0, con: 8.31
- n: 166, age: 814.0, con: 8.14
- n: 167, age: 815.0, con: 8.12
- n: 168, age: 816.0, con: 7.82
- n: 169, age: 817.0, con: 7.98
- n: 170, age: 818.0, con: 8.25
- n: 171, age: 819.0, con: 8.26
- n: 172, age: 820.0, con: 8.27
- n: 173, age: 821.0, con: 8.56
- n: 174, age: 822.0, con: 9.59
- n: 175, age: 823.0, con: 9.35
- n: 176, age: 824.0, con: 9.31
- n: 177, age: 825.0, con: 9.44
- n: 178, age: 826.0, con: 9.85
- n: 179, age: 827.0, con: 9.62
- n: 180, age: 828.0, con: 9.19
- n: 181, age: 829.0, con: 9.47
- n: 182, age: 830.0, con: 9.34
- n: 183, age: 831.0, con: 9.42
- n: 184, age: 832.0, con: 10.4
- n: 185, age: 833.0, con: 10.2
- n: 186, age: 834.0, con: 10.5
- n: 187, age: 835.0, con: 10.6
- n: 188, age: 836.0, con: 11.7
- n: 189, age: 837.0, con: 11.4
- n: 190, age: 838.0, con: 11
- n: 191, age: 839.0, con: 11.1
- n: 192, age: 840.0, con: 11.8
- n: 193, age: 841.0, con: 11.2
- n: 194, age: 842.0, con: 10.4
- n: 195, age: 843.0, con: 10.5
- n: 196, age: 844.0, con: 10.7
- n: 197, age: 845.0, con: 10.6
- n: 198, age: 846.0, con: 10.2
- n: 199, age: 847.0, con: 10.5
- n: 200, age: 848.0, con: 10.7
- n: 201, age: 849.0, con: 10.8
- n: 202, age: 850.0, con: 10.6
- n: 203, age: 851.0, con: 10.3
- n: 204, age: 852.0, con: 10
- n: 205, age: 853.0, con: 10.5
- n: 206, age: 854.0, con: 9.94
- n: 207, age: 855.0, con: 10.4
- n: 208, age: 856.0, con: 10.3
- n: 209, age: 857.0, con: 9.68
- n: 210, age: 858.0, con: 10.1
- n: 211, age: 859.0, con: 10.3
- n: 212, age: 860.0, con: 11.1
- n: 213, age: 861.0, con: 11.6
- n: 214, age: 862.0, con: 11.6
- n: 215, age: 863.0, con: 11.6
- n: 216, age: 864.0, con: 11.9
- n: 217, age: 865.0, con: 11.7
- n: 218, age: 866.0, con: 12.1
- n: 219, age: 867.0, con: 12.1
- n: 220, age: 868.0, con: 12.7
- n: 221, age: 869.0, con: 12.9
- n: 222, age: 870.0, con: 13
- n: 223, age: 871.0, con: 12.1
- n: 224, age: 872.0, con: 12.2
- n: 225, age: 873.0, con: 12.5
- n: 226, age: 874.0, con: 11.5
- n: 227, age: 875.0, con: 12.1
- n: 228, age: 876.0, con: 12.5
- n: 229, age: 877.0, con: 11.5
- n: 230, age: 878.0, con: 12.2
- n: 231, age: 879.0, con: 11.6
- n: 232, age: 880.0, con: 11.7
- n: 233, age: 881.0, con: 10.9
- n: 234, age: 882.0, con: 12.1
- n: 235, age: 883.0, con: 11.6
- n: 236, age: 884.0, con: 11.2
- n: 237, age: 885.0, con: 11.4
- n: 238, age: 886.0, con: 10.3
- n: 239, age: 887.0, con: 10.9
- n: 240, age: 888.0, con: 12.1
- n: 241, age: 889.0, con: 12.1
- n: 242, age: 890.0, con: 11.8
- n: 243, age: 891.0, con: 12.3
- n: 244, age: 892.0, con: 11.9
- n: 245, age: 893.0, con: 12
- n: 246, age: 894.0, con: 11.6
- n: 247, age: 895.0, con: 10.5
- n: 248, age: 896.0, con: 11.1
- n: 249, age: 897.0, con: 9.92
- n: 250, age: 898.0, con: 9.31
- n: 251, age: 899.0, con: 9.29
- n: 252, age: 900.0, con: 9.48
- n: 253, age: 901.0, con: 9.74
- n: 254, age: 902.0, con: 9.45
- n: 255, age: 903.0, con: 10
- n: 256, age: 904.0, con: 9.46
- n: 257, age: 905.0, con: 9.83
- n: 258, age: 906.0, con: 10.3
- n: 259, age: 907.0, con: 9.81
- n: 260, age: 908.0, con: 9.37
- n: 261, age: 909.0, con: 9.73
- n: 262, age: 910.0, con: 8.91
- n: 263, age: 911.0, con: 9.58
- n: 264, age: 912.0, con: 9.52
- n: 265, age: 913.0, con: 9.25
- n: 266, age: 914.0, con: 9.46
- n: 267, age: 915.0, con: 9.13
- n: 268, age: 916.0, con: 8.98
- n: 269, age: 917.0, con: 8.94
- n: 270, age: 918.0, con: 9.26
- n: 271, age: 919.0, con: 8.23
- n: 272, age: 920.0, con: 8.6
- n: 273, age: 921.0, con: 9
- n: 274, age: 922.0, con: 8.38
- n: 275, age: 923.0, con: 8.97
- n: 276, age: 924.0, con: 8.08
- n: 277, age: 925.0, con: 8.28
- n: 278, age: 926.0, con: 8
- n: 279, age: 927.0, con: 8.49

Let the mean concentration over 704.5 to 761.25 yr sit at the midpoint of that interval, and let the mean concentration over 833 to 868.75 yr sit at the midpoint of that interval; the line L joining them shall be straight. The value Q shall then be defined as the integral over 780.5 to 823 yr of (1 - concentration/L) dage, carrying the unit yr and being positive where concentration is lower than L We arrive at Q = 4.0 yr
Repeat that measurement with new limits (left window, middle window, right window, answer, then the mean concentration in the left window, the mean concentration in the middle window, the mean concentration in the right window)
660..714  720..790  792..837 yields -4.3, 8.55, 9.45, 9.21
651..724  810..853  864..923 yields 1.6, 8.84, 9.77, 10.7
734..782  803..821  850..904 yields 3.4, 9.51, 8.35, 11.2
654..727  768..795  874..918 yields -0.2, 8.78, 9.65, 10.6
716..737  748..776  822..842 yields 0.9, 9.07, 9.17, 10.2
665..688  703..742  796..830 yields -1.2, 8.35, 8.78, 8.83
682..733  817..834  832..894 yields 2.2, 8.65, 9.28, 11.3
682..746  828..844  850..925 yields -0.7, 8.88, 10.6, 10.6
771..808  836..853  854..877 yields 0.4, 9.49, 10.8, 11.6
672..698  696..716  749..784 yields 1.0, 8.53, 8.32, 9.33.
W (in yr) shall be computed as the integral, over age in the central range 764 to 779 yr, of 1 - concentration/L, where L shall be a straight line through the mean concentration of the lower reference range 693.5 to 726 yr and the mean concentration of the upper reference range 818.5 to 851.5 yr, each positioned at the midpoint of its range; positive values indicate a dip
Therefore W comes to 0.7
